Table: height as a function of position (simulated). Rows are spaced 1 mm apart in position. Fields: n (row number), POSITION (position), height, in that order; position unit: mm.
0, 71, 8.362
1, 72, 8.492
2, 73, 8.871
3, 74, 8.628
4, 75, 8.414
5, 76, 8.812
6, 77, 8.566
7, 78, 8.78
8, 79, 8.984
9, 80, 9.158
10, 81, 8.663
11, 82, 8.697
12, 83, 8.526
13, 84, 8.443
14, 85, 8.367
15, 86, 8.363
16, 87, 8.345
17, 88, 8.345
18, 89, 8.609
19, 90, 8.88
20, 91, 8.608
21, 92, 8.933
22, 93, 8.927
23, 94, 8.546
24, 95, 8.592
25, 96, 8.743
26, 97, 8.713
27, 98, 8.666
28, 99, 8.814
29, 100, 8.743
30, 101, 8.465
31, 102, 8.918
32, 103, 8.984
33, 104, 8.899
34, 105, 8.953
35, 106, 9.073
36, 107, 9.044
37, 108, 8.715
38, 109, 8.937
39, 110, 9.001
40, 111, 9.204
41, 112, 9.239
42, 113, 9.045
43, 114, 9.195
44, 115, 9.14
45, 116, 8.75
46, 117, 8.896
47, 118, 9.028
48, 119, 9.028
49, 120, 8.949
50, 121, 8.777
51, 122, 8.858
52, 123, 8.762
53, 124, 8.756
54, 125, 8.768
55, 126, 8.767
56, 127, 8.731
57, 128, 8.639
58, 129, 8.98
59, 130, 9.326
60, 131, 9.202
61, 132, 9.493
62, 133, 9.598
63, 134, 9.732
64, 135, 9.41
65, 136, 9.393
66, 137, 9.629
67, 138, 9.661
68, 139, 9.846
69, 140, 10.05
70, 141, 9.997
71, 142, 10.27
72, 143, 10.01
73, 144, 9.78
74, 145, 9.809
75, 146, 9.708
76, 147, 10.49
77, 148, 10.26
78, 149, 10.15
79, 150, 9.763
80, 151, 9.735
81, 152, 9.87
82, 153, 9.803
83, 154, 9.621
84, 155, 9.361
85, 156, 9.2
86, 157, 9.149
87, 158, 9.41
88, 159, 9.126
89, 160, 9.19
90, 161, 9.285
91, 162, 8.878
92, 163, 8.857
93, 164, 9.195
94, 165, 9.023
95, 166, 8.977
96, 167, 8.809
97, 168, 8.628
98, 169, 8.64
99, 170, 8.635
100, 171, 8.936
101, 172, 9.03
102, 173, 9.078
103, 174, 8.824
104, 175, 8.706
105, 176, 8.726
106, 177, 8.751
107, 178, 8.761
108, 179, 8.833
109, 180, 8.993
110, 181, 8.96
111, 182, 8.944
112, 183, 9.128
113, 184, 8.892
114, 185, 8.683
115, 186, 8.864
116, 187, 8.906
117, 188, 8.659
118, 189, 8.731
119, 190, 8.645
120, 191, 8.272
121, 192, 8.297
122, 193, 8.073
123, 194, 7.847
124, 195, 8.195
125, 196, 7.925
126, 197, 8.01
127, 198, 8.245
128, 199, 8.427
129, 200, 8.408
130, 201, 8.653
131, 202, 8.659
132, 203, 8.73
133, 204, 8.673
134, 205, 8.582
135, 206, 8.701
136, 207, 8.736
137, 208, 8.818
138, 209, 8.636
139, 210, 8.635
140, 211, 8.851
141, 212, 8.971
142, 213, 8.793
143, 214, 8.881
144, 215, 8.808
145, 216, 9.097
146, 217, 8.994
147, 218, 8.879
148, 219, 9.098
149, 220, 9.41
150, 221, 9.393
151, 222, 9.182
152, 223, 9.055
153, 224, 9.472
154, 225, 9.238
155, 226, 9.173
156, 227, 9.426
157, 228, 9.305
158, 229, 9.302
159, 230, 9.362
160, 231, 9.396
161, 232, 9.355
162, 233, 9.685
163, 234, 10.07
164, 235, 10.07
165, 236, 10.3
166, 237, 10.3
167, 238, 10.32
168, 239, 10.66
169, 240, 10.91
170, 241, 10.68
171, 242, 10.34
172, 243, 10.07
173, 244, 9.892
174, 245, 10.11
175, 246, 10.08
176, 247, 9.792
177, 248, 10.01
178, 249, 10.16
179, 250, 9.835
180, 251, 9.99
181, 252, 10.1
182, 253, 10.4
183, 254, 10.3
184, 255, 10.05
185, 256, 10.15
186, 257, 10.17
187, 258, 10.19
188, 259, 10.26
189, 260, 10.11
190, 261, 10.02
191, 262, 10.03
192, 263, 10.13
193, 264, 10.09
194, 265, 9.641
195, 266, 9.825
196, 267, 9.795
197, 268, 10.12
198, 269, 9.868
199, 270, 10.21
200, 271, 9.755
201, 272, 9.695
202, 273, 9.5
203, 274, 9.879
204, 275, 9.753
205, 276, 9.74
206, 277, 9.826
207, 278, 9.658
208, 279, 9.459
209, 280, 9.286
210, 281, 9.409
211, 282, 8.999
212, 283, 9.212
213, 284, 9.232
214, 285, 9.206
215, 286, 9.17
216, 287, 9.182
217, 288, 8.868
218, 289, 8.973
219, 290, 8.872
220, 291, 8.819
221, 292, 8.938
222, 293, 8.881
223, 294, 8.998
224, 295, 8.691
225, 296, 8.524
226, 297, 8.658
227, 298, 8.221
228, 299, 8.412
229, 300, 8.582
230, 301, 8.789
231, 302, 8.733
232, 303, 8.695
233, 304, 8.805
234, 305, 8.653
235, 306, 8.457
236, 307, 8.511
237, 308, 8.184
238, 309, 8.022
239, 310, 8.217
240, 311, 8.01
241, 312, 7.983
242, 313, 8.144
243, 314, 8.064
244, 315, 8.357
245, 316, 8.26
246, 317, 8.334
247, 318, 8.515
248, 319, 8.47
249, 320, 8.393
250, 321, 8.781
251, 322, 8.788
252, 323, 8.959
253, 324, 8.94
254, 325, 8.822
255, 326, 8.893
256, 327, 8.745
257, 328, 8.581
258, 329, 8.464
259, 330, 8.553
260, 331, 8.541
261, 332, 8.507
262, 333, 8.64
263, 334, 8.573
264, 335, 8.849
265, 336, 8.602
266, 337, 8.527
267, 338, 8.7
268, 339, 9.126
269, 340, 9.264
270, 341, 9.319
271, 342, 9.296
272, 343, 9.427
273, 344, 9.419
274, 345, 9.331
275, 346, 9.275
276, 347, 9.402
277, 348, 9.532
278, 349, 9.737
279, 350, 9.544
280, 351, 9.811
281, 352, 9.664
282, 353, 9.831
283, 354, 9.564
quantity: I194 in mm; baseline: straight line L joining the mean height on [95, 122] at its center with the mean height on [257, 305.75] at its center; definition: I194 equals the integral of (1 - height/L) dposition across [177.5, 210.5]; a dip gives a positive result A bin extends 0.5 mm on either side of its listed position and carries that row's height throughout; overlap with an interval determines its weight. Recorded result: 1.9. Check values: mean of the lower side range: 8.91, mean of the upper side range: 9.34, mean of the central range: 8.59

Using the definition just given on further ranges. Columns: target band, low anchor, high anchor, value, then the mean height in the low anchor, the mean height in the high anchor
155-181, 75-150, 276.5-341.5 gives 0.1 mm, 9.07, 8.74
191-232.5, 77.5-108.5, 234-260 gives 4.4 mm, 8.73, 10.2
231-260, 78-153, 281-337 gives -4.4 mm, 9.12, 8.65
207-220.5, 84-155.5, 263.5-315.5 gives 0.3 mm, 9.16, 9.03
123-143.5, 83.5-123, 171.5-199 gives -1.5 mm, 8.81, 8.63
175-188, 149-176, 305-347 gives 0.3 mm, 9.15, 8.66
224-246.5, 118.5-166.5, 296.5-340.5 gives -2.4 mm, 9.4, 8.55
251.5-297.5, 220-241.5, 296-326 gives -2.6 mm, 9.74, 8.48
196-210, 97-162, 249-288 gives 1.5 mm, 9.27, 9.79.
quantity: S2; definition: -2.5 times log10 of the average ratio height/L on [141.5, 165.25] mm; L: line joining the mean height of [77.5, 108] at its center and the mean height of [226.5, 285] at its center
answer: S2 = -0.05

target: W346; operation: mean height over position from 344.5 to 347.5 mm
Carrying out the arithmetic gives 9.34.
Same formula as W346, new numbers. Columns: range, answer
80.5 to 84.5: 8.58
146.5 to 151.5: 10.1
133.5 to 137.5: 9.54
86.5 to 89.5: 8.43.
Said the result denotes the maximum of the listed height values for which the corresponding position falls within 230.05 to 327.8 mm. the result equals 10.91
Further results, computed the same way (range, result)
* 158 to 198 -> 9.41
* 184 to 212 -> 8.971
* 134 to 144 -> 10.27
